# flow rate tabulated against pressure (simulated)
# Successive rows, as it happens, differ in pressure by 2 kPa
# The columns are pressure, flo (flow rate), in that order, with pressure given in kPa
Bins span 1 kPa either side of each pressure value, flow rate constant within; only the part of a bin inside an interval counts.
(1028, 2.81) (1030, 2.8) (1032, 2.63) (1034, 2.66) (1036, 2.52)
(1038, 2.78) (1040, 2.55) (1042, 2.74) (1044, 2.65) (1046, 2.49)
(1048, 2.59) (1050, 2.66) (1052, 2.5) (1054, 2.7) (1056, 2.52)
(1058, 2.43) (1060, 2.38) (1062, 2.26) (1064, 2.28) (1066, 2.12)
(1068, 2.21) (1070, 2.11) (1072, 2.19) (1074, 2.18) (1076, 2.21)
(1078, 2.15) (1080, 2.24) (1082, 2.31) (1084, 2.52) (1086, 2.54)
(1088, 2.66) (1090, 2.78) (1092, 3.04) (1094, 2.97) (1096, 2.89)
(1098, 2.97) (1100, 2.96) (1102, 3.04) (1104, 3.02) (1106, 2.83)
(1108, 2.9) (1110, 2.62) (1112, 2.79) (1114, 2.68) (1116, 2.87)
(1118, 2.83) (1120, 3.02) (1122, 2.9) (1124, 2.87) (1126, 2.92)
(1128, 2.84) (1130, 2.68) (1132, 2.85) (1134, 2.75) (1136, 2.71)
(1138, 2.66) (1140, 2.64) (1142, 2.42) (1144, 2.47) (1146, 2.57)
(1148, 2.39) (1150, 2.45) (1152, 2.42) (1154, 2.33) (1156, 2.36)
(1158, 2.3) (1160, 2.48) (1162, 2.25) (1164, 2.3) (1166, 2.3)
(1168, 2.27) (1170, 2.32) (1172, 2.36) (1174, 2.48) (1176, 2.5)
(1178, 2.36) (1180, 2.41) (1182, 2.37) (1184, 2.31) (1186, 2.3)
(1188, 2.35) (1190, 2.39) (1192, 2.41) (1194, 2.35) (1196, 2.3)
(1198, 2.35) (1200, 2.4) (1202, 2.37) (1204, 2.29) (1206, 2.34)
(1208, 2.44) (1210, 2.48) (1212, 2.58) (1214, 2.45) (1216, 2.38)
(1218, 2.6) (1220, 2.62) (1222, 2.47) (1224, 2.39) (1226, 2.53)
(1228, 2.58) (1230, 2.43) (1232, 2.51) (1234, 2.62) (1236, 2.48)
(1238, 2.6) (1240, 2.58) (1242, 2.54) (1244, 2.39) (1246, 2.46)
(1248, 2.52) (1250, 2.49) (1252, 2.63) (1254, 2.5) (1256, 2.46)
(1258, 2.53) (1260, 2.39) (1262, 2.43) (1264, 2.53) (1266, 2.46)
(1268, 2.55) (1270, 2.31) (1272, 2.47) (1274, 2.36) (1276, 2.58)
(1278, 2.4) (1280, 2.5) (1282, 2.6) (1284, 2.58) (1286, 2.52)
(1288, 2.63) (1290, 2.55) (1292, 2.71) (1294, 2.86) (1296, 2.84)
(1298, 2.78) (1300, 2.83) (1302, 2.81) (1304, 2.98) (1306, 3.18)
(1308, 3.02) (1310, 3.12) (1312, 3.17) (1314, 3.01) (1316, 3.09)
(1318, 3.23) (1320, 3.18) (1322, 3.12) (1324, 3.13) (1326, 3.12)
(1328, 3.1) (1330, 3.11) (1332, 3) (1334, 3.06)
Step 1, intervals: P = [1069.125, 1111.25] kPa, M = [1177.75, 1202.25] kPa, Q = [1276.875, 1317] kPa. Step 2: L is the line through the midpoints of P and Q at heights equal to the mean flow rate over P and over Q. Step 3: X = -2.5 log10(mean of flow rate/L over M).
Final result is 0.15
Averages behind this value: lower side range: 2.63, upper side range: 2.81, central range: 2.36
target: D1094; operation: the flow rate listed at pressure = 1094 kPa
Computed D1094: 2.97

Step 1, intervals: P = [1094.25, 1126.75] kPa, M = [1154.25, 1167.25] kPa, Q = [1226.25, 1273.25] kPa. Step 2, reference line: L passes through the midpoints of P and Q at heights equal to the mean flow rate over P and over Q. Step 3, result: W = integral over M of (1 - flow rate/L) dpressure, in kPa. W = 2.0 kPa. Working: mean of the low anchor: 2.88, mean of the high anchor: 2.5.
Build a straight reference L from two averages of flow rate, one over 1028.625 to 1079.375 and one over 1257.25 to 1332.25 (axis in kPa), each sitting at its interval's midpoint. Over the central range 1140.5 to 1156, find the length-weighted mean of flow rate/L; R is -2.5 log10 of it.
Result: 0.06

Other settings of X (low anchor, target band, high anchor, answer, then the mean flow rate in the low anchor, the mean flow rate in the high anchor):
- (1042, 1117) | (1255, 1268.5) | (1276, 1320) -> 0.129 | 2.58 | 2.83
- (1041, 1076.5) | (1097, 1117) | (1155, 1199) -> -0.201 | 2.4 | 2.36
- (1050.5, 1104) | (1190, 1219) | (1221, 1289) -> 0.042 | 2.52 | 2.5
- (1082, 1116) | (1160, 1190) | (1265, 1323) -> 0.187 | 2.81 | 2.77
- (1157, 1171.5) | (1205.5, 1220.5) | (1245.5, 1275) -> -0.040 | 2.32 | 2.47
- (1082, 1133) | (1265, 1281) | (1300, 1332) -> 0.229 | 2.83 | 3.08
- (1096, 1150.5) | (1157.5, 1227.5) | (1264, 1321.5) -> 0.156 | 2.77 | 2.76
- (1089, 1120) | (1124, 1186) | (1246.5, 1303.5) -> 0.126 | 2.88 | 2.57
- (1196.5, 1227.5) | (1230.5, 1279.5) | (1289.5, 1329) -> 0.082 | 2.45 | 3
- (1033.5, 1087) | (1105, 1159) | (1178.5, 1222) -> -0.109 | 2.42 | 2.41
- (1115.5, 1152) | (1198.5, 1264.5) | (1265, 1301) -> 0.060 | 2.7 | 2.58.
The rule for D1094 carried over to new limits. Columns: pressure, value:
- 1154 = 2.33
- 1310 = 3.12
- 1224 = 2.39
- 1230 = 2.43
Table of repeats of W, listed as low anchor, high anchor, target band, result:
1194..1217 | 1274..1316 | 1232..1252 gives 0.22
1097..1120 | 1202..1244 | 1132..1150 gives 1.17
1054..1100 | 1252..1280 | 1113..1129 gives -2.58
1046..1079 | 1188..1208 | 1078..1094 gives -1.58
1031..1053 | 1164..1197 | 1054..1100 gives 1.43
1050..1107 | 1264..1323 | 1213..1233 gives 1.47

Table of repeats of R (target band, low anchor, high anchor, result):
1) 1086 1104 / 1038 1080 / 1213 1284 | -0.20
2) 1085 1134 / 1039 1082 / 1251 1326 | -0.16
